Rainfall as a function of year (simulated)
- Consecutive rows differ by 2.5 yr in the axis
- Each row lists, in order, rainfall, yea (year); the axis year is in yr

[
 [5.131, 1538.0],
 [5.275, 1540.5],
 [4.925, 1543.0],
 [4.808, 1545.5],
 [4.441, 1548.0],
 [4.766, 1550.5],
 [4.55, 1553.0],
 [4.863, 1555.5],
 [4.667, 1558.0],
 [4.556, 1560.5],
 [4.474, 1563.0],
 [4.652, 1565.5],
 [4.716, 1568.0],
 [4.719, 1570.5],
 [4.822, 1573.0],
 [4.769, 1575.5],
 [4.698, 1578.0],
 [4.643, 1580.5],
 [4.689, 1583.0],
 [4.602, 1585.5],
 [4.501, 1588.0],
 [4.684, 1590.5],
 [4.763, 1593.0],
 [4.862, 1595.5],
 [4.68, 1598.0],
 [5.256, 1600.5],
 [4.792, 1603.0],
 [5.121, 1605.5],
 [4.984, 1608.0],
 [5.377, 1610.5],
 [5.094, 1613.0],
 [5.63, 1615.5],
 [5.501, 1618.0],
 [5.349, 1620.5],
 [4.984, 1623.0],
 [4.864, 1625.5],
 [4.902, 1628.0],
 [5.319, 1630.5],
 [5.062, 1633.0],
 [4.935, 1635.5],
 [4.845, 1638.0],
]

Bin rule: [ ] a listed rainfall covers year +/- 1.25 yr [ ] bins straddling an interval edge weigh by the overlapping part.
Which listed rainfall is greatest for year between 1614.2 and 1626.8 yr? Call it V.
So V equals 5.63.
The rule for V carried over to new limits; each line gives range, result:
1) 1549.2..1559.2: 4.863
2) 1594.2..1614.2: 5.377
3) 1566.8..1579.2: 4.822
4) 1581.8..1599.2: 4.862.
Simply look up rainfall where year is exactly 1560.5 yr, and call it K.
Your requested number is 4.556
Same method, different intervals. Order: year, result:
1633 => 5.062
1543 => 4.925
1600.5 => 5.256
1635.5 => 4.935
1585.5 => 4.602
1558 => 4.667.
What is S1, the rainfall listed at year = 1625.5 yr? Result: 4.864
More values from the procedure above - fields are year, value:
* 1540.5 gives 5.275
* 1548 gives 4.441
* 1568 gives 4.716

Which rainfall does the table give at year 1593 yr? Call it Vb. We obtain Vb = 4.763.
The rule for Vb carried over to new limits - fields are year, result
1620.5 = 5.349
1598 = 4.68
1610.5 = 5.377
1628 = 4.902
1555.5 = 4.863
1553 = 4.55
